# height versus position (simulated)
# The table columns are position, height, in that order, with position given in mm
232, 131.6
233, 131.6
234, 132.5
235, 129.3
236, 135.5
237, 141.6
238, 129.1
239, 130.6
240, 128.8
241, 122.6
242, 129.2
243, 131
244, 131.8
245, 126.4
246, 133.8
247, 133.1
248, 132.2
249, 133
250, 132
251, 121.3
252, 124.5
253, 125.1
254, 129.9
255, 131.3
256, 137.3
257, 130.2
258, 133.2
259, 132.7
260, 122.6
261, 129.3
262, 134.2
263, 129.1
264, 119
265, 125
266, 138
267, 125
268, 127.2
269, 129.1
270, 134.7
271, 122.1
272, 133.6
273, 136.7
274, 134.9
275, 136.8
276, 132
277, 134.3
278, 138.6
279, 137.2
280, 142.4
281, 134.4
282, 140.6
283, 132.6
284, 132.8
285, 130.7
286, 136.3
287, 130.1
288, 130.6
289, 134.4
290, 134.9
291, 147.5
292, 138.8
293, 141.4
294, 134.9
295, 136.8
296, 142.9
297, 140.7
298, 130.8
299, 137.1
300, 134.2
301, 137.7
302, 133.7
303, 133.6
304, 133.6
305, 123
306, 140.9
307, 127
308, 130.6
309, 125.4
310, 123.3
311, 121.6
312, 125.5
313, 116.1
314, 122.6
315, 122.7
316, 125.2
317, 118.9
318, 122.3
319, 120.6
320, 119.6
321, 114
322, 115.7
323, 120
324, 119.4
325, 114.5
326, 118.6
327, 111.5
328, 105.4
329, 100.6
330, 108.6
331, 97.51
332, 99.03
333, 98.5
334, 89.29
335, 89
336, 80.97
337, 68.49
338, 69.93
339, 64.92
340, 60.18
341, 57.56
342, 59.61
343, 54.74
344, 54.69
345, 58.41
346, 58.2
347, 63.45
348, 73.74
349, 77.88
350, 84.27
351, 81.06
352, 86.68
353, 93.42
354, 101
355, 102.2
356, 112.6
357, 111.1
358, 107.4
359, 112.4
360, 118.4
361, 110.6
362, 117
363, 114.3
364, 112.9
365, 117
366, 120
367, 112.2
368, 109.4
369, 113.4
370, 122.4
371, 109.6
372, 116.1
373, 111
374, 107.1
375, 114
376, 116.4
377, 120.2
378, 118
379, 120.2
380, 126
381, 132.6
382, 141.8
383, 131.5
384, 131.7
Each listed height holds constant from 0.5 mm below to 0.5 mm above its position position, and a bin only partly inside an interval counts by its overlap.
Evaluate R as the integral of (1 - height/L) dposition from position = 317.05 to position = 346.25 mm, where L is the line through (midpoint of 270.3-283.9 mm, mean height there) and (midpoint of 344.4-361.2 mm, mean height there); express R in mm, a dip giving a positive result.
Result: 3.37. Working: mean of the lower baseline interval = 135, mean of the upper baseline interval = 90.8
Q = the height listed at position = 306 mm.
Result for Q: 140.9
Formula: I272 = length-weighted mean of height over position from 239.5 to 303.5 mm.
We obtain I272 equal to 133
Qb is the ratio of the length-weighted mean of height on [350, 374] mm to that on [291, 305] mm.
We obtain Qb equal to 0.80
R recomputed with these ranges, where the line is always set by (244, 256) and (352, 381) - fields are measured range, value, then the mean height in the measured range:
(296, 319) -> -1.3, 129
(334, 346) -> 5.2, 66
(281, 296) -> -1.4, 136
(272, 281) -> -0.7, 136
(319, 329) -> 0.4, 115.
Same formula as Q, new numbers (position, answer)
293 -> 141.4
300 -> 134.2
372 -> 116.1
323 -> 120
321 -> 114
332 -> 99.03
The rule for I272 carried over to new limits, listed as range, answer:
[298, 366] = 105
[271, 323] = 131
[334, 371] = 90.6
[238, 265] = 129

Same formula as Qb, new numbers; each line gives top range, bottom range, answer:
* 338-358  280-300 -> 0.57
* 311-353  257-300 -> 0.70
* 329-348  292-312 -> 0.56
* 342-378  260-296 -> 0.75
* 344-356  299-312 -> 0.62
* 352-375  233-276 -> 0.85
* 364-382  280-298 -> 0.86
